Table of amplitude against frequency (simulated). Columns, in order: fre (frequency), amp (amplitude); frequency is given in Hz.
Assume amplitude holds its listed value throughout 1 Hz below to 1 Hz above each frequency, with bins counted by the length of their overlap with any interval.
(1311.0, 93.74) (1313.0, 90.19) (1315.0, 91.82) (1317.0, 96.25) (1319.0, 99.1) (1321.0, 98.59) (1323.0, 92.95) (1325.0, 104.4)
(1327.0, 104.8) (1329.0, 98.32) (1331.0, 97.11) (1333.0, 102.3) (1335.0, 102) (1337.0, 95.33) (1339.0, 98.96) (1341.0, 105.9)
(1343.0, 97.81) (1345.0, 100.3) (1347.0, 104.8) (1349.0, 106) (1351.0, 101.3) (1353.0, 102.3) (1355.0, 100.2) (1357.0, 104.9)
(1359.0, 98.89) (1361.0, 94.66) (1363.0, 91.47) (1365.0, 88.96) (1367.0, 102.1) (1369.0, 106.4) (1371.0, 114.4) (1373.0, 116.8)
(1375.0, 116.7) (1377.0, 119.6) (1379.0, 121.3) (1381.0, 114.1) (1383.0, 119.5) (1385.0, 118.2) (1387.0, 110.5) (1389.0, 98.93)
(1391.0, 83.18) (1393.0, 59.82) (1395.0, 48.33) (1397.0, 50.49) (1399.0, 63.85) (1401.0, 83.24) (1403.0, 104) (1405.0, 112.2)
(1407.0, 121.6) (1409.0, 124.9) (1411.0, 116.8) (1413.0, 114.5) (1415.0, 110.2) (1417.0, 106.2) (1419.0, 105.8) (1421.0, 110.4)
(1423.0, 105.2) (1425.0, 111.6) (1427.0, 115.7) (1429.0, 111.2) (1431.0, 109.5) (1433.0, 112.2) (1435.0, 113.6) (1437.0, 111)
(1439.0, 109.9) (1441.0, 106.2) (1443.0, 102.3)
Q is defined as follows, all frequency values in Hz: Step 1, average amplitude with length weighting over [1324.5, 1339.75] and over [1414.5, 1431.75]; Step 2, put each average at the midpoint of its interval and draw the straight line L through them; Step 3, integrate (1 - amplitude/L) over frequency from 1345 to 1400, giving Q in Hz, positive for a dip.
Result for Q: 3.04 Hz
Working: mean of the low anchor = 100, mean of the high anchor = 110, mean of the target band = 98.5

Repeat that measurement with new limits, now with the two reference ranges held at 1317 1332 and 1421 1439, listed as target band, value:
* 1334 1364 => 0.5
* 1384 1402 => 4.6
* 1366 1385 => -1.8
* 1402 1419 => -0.7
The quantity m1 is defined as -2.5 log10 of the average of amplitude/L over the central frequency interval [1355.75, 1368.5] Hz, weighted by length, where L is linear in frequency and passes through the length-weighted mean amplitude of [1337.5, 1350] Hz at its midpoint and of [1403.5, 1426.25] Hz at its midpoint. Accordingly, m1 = 0.08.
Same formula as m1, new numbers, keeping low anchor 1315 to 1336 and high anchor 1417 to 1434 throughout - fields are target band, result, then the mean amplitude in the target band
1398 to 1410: 0.06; 102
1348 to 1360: 0.00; 102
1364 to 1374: -0.02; 106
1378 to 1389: -0.10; 115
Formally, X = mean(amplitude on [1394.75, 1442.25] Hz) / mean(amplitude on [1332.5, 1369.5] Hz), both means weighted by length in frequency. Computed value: 1.04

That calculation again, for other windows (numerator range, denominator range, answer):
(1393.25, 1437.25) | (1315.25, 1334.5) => 1.03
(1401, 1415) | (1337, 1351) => 1.11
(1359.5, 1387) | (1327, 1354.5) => 1.08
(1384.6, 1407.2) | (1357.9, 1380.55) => 0.81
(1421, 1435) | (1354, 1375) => 1.08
